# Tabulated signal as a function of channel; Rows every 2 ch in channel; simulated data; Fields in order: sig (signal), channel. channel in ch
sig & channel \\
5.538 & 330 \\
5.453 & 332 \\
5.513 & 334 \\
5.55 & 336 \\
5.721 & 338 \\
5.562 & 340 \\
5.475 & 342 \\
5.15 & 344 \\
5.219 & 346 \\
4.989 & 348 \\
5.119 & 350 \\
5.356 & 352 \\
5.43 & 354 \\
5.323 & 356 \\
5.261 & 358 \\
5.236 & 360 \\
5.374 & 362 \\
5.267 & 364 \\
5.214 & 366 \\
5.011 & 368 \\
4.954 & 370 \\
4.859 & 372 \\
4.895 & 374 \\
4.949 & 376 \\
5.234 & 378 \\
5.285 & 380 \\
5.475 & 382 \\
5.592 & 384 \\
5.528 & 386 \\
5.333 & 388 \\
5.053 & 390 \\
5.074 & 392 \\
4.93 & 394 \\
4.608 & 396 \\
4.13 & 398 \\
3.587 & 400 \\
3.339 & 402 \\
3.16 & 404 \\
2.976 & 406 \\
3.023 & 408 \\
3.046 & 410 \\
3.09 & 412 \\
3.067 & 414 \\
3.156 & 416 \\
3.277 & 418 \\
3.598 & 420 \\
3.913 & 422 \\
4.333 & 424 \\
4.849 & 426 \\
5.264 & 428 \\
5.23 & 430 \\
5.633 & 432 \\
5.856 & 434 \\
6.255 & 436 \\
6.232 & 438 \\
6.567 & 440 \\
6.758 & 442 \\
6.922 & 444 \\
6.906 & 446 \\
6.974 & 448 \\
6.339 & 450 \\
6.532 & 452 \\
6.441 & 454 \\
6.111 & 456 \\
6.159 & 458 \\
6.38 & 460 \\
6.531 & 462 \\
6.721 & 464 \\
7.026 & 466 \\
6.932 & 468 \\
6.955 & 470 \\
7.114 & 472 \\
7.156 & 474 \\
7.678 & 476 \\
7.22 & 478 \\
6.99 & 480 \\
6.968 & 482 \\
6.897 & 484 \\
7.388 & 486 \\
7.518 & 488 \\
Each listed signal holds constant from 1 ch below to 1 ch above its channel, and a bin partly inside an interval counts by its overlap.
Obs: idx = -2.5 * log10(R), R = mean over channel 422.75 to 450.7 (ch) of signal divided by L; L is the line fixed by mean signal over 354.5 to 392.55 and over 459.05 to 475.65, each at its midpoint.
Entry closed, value 0.06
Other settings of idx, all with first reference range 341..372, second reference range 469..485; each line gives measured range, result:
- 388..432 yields 0.45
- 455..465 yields 0.08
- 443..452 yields -0.02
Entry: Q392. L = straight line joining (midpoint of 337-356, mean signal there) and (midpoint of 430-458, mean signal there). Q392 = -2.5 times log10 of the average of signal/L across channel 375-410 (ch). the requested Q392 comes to 0.28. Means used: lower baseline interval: 5.34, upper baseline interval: 6.37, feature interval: 4.5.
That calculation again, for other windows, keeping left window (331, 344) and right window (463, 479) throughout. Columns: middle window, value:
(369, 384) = 0.17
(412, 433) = 0.49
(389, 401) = 0.33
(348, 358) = 0.08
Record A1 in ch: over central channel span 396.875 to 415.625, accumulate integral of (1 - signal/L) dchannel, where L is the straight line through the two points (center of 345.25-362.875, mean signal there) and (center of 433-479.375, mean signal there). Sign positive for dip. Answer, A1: 8.5 ch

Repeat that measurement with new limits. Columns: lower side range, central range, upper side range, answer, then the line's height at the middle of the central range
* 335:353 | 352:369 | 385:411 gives -1.0 ch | 4.98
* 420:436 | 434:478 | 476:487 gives -4.3 ch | 6.12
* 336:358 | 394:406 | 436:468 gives 4.4 ch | 5.96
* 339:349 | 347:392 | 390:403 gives -3.8 ch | 4.82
